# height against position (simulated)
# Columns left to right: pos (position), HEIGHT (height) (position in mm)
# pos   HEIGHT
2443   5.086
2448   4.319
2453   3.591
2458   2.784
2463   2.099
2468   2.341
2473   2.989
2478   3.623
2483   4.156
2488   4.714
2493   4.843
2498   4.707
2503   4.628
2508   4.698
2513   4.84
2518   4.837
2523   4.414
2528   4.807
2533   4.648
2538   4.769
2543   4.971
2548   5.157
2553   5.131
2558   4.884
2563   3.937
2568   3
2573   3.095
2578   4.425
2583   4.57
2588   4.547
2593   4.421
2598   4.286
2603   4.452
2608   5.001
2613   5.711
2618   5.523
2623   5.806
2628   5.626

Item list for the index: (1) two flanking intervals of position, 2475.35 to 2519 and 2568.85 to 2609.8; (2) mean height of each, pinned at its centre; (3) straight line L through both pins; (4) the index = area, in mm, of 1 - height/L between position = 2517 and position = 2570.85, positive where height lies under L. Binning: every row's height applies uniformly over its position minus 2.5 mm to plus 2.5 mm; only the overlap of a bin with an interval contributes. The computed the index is -2.00 mm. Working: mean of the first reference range 4.55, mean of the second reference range 4.28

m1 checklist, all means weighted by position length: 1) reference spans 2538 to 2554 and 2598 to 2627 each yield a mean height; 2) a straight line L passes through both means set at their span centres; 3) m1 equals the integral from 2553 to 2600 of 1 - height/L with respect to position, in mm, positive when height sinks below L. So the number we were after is 8.6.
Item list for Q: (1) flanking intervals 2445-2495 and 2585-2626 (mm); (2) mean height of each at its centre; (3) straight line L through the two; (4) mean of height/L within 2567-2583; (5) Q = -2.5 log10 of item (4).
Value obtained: 0.24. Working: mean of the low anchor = 3.55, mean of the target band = 3.72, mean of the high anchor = 4.97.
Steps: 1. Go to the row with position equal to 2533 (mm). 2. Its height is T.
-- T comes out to 4.648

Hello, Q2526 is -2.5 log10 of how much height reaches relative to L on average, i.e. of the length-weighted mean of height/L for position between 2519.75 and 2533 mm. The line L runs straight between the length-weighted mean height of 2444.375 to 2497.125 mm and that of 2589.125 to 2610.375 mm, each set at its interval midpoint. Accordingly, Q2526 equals -0.16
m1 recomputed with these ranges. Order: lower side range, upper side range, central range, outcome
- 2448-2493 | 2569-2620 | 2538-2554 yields -3.6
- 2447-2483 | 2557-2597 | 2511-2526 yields -4.6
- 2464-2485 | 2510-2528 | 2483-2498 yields -3.8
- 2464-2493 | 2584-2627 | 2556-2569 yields 1.4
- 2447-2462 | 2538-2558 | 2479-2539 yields -4.7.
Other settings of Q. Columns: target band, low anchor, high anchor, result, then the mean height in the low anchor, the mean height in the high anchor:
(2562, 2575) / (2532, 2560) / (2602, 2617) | 0.460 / 4.94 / 5.16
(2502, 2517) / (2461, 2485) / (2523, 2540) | -0.167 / 3.04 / 4.69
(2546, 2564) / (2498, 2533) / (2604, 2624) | 0.032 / 4.7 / 5.41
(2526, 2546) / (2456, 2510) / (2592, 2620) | -0.129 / 3.78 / 4.91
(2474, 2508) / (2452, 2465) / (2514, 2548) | -0.196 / 2.76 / 4.78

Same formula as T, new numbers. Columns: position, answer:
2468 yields 2.341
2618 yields 5.523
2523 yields 4.414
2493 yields 4.843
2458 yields 2.784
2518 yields 4.837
